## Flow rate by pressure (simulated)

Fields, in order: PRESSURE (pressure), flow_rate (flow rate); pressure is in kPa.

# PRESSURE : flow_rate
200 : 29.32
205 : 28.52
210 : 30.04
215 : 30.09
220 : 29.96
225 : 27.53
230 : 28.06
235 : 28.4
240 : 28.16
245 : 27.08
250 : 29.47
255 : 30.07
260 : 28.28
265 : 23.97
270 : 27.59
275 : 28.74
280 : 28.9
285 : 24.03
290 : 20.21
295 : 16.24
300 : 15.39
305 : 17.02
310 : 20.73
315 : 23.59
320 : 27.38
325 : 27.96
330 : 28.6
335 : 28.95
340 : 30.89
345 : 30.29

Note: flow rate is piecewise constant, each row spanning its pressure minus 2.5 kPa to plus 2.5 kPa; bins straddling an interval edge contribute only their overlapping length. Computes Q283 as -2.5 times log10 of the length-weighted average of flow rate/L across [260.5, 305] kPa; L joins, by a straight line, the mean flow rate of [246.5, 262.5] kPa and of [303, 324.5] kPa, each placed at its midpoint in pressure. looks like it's 0.145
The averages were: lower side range 29.1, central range 23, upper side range 22.8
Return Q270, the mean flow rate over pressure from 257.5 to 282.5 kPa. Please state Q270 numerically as 27.5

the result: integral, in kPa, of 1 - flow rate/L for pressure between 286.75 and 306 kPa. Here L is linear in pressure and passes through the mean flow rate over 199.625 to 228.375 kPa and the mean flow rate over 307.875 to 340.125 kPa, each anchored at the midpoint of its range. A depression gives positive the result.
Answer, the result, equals 6.9 kPa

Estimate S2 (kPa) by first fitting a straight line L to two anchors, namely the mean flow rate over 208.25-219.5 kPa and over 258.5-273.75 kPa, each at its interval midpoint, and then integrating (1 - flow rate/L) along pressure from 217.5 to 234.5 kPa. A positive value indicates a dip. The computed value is 0.4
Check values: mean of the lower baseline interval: 30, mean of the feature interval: 28.5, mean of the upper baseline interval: 26.7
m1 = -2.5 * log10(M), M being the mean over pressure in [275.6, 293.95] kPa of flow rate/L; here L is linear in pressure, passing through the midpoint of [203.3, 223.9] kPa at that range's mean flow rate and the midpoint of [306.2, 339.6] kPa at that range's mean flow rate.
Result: 0.13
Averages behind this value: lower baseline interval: 29.6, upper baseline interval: 26.1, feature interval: 24.2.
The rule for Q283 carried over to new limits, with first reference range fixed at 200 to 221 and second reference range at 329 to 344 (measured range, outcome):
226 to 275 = 0.063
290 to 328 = 0.363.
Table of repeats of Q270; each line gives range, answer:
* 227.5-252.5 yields 28.2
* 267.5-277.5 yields 28.2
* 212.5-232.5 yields 28.9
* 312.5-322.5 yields 25.5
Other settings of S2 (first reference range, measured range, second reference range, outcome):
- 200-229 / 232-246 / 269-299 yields -0.4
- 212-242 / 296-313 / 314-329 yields 5.9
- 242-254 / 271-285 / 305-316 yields -1.7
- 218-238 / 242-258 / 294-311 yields -2.4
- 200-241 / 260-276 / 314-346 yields 1.0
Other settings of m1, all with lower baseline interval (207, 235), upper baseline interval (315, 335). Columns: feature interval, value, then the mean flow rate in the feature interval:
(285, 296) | 0.38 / 19.8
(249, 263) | -0.02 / 29.1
